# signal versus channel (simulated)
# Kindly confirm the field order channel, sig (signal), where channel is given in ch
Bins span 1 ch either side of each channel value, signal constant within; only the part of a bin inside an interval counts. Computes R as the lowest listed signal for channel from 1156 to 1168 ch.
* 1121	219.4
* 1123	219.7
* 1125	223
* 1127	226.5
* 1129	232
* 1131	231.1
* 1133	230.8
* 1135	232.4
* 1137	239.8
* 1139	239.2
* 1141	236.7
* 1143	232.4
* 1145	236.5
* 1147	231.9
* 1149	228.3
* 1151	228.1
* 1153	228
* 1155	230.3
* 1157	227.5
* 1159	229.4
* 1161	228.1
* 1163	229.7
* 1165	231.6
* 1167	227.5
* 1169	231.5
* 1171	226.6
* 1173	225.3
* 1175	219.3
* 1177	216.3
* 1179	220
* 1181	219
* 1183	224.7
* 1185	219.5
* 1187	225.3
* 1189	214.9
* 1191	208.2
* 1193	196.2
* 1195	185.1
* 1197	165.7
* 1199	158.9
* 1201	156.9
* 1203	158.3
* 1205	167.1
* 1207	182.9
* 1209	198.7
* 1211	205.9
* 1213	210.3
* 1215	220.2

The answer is 227.5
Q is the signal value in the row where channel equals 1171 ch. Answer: 226.6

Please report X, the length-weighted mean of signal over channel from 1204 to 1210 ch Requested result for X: 183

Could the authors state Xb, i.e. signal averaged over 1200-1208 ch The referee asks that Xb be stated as 166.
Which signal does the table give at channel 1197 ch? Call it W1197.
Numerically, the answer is 165.7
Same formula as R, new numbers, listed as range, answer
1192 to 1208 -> 156.9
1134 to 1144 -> 232.4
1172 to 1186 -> 216.3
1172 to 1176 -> 219.3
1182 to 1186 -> 219.5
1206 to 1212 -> 182.9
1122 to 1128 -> 219.7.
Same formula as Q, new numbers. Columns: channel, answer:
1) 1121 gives 219.4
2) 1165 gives 231.6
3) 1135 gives 232.4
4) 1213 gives 210.3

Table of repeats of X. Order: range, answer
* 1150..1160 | 229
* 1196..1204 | 160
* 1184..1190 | 220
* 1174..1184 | 220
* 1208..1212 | 202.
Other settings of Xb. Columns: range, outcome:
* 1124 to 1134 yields 229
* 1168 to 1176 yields 226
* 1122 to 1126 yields 221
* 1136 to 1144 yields 237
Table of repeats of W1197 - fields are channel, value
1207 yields 182.9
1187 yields 225.3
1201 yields 156.9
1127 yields 226.5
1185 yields 219.5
